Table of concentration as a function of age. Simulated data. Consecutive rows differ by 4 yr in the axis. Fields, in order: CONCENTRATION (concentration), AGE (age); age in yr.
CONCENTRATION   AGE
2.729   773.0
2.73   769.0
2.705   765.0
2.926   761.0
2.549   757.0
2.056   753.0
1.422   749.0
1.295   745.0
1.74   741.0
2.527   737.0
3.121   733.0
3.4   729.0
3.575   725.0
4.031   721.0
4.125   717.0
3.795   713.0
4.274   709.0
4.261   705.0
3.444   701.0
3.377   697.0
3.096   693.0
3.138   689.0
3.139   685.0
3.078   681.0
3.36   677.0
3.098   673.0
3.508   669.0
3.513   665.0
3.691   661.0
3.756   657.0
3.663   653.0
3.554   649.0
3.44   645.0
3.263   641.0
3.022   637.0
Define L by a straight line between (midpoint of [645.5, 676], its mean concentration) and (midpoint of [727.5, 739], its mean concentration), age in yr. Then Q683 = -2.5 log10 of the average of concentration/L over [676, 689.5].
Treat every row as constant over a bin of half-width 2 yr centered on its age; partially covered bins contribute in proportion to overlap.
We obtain 0.07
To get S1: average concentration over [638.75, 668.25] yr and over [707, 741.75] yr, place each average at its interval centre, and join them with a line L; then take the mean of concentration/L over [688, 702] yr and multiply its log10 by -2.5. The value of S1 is 0.08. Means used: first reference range 3.55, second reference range 3.46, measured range 3.26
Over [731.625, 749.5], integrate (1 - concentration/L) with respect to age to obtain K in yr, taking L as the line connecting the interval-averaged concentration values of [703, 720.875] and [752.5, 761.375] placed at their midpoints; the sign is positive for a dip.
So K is 6.3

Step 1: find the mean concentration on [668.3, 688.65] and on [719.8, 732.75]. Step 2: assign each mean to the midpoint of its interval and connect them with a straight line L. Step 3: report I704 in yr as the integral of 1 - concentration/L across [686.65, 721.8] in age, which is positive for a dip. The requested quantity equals -3.1 yr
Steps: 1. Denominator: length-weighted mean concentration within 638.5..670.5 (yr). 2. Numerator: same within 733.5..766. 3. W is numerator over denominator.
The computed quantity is 0.6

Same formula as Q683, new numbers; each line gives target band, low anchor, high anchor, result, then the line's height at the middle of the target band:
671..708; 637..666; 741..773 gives -0.107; 3.06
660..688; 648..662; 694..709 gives 0.116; 3.7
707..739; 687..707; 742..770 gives -0.228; 2.91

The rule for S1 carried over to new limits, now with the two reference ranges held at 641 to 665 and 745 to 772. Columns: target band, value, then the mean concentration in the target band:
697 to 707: -0.245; 3.76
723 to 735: -0.247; 3.37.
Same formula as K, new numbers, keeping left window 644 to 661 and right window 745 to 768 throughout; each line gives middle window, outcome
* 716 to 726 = -4.4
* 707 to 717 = -4.3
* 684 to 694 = 0.1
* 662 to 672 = -0.2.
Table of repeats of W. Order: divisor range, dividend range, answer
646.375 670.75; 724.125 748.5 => 0.69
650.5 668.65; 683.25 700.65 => 0.88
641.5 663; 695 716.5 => 1.07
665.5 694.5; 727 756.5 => 0.70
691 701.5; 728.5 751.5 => 0.66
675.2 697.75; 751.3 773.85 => 0.82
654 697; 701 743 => 1.04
